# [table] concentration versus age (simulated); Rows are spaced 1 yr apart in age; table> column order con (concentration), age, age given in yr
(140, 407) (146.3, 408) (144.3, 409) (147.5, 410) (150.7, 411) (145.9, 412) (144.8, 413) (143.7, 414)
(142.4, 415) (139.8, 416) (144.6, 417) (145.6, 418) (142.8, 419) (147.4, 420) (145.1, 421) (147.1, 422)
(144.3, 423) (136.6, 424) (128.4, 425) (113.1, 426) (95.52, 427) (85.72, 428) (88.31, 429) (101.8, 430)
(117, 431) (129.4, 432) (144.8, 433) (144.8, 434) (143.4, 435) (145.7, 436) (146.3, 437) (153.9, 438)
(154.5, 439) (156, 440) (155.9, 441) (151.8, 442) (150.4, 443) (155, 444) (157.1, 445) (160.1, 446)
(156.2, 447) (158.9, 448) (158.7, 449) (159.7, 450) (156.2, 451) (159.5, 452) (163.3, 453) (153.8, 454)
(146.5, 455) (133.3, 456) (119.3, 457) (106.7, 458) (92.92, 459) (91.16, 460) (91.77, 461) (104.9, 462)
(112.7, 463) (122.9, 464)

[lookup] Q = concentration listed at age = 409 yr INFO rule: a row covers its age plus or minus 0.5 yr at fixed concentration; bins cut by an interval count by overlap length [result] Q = 144.3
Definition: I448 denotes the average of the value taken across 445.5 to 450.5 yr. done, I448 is 159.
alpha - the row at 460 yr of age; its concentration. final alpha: 91.16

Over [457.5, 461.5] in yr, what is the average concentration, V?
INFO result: 95.6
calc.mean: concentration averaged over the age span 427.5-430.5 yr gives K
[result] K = 91.9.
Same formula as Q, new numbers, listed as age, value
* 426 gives 113.1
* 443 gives 150.4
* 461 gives 91.77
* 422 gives 147.1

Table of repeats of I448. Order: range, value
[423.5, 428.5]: 112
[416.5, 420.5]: 145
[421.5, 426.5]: 134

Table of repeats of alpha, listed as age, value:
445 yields 157.1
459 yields 92.92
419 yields 142.8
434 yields 144.8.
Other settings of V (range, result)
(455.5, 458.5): 120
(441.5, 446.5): 155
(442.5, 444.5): 153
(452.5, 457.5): 143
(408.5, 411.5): 148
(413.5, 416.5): 142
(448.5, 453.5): 159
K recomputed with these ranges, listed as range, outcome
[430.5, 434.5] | 134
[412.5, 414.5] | 144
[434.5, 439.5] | 149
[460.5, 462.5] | 98.3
